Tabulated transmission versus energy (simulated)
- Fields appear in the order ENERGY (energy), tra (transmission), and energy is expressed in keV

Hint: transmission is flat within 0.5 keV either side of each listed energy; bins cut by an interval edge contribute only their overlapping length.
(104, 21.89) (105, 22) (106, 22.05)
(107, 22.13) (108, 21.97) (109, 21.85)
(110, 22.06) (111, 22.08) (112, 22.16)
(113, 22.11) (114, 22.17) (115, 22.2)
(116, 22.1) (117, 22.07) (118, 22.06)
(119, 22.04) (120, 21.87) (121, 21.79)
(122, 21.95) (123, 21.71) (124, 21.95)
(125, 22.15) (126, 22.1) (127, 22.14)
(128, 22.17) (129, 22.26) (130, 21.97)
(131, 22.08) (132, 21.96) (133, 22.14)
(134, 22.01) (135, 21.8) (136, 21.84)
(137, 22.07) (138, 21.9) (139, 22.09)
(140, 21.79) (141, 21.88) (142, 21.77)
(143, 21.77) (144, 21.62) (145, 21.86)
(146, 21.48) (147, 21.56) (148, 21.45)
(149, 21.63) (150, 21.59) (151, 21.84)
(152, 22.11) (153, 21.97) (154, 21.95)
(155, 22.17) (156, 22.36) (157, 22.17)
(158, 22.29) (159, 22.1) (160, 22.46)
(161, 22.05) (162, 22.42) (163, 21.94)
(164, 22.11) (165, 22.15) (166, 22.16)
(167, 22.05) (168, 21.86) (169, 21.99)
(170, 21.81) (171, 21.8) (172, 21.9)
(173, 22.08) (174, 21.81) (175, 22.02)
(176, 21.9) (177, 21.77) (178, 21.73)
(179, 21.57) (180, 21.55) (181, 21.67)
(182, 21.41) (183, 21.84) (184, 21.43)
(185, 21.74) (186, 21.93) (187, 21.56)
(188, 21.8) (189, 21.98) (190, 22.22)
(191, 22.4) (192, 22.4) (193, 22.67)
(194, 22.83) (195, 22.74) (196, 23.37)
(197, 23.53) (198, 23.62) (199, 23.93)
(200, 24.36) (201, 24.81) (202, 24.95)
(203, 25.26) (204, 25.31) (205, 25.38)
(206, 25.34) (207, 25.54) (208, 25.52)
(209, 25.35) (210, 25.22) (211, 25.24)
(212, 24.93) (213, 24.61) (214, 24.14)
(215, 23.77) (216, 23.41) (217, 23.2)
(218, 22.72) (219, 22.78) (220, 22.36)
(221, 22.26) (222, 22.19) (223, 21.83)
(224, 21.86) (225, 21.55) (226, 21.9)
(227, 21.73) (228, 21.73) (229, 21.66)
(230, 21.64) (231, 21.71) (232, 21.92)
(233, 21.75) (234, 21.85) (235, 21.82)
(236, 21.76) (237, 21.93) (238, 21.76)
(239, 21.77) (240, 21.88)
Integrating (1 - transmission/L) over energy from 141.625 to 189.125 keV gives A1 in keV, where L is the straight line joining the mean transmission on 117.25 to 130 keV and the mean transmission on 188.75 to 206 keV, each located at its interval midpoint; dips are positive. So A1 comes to 2.3 keV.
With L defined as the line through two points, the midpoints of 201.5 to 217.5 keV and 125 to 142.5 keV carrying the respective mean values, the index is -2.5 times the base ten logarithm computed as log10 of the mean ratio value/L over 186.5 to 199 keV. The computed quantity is 0.072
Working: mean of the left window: 22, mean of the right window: 24.8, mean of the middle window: 22.6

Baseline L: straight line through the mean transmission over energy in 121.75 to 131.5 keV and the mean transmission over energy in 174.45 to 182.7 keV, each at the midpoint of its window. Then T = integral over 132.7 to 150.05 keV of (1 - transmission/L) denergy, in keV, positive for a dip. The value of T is 0.1 keV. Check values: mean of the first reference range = 22.1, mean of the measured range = 21.8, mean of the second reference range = 21.7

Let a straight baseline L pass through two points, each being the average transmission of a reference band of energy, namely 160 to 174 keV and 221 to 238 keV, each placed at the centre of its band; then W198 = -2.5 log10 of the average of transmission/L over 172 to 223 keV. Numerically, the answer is -0.06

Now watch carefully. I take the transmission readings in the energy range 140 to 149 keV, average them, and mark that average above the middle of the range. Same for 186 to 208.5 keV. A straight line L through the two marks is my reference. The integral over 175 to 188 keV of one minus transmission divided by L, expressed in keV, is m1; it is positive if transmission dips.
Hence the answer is 0.8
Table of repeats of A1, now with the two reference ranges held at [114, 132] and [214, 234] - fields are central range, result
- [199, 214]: -1.92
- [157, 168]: -0.02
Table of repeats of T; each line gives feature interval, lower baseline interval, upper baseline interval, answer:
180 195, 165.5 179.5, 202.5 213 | 0.9 keV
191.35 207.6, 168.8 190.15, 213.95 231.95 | -1.5 keV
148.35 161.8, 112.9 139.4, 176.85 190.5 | -0.1 keV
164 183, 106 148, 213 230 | 0.3 keV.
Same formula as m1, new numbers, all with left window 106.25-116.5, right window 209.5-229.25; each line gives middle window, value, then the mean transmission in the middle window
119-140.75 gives 0.2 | 22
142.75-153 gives 0.3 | 21.7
